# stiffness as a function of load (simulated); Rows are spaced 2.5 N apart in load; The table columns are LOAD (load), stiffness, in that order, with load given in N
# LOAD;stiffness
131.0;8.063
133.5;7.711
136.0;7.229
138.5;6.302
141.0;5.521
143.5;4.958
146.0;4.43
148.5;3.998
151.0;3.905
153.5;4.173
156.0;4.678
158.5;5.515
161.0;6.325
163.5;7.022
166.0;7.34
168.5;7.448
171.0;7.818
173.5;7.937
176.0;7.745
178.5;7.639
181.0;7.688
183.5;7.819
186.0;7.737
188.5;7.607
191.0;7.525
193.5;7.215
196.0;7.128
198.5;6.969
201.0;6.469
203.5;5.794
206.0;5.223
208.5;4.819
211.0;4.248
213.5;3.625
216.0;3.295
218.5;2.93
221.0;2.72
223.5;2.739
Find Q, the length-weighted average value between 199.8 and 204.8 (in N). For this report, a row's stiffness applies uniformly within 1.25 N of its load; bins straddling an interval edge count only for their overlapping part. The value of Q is 6.12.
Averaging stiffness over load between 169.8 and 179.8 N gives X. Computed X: 7.78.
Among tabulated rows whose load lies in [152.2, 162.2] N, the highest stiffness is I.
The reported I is 6.325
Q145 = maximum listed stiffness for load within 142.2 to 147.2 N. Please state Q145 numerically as 4.958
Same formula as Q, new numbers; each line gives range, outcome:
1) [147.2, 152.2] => 3.96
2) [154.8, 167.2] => 6.18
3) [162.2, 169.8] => 7.27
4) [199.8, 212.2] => 5.31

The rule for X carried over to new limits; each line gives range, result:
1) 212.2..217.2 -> 3.47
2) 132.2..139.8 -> 7.08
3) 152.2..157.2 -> 4.42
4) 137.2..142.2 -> 5.93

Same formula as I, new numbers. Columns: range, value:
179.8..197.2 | 7.819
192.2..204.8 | 7.215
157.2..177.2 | 7.937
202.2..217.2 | 5.794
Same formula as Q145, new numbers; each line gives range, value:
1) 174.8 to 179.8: 7.745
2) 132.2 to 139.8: 7.711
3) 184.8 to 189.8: 7.737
